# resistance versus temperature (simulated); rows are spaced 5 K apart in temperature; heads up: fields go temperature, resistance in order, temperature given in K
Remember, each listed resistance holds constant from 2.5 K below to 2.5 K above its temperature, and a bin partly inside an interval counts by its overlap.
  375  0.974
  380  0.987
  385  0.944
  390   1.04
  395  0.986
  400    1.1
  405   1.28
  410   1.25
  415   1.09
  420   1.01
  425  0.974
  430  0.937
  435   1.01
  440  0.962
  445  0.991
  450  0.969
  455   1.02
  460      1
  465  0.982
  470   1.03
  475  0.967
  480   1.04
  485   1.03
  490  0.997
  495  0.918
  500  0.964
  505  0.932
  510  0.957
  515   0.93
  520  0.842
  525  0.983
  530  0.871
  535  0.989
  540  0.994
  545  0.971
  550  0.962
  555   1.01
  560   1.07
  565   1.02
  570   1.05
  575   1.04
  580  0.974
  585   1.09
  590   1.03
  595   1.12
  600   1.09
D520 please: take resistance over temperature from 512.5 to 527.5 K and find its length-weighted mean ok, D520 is 0.918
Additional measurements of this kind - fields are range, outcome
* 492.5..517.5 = 0.94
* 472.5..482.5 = 1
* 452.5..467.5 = 1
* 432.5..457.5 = 0.99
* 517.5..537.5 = 0.921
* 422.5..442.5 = 0.971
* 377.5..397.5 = 0.989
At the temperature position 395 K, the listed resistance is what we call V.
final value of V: 0.986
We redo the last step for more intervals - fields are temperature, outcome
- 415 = 1.09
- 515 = 0.93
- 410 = 1.25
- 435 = 1.01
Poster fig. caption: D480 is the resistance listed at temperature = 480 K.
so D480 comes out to 1.04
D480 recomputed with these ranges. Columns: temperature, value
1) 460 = 1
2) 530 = 0.871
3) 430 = 0.937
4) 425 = 0.974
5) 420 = 1.01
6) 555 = 1.01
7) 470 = 1.03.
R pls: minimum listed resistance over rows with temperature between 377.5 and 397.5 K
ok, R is 0.944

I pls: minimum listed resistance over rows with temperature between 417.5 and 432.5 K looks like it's 0.937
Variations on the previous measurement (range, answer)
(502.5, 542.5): 0.842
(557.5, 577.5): 1.02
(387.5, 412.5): 0.986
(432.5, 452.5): 0.962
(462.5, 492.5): 0.967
